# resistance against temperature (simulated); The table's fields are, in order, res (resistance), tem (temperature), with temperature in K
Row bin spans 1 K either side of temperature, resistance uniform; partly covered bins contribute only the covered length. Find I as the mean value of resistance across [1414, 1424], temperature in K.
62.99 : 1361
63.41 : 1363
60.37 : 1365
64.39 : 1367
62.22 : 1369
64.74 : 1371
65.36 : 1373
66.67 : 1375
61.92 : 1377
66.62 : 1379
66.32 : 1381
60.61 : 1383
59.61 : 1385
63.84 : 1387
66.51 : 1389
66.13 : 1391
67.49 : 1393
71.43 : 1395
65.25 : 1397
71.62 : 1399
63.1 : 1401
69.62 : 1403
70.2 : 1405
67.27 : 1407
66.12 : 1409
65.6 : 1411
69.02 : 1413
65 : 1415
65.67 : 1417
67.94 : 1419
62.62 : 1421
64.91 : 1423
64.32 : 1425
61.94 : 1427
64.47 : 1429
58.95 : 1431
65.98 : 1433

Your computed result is 65.2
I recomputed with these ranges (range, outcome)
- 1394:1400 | 69.4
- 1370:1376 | 65.6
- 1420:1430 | 63.7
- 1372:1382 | 65.4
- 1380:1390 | 63.4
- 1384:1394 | 64.7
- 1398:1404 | 68.1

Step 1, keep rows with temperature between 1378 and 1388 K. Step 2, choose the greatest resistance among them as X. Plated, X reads 66.62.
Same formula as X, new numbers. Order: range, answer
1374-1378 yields 66.67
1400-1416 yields 70.2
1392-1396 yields 71.43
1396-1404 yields 71.62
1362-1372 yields 64.74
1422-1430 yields 64.91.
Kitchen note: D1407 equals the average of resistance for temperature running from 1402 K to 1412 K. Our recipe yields 67.8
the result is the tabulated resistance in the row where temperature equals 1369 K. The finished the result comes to 62.22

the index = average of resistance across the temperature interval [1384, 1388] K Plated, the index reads 61.7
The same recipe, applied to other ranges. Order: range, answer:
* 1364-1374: 63.4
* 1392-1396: 69.5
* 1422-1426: 64.6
